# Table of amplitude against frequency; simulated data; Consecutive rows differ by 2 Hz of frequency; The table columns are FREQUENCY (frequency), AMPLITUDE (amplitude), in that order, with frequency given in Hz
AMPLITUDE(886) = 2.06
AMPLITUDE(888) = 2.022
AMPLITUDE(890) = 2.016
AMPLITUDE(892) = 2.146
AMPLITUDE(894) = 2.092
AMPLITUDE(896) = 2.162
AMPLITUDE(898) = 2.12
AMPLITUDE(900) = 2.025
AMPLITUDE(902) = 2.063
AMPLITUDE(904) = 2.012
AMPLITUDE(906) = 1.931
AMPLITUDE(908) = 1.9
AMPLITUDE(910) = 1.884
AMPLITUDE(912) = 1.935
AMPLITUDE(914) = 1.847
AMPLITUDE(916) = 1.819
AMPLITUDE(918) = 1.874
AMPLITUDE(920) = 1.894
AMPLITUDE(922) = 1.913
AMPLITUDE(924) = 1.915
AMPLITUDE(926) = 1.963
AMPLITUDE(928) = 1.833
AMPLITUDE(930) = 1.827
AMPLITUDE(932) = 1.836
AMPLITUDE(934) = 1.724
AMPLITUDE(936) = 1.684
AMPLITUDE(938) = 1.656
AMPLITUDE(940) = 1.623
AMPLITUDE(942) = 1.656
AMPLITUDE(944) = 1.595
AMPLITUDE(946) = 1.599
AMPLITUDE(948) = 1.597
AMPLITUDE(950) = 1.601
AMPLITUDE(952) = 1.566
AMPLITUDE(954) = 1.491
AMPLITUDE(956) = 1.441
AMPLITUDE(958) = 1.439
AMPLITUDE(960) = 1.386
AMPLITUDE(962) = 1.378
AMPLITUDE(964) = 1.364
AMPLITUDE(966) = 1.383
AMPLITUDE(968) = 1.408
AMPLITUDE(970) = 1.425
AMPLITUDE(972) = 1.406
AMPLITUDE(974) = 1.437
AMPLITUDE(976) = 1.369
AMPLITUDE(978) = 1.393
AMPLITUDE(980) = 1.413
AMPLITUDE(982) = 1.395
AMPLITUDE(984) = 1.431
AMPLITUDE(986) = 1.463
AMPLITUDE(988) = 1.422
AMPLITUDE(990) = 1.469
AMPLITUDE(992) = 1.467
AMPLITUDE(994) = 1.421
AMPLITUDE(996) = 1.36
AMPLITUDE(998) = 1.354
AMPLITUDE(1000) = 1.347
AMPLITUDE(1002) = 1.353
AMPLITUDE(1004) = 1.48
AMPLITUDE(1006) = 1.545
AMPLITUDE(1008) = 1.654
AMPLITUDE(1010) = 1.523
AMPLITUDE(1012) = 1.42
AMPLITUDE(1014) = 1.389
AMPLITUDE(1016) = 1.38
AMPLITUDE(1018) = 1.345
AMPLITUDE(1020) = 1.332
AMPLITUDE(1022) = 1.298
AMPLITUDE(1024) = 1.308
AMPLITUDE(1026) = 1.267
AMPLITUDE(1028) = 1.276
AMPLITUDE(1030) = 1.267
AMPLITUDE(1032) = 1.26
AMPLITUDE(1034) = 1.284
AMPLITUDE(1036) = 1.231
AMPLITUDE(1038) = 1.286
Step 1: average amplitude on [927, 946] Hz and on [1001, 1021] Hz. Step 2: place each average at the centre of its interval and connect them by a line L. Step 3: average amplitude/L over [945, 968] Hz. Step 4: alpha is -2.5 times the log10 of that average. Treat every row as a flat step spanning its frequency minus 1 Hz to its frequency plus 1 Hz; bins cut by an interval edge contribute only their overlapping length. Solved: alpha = 0.11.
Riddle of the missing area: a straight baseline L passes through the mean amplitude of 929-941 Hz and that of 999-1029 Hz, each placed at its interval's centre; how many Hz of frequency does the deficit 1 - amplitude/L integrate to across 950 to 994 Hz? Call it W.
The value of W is 3.9 Hz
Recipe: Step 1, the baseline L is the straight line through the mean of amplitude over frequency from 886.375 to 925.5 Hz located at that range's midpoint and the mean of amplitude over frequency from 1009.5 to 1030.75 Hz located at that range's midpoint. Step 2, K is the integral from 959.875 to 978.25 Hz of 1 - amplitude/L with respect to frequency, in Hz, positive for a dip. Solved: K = 2.61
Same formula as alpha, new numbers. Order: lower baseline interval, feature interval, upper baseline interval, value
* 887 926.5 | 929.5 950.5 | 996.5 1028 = 0.08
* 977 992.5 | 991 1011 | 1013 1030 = -0.05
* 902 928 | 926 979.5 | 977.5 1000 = 0.07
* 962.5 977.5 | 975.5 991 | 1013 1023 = -0.03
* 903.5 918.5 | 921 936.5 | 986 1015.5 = -0.02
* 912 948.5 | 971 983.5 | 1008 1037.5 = 0.11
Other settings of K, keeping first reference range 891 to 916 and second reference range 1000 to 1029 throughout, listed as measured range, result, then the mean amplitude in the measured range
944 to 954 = 0.98 Hz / 1.58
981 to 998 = 1.20 Hz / 1.42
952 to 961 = 1.37 Hz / 1.45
